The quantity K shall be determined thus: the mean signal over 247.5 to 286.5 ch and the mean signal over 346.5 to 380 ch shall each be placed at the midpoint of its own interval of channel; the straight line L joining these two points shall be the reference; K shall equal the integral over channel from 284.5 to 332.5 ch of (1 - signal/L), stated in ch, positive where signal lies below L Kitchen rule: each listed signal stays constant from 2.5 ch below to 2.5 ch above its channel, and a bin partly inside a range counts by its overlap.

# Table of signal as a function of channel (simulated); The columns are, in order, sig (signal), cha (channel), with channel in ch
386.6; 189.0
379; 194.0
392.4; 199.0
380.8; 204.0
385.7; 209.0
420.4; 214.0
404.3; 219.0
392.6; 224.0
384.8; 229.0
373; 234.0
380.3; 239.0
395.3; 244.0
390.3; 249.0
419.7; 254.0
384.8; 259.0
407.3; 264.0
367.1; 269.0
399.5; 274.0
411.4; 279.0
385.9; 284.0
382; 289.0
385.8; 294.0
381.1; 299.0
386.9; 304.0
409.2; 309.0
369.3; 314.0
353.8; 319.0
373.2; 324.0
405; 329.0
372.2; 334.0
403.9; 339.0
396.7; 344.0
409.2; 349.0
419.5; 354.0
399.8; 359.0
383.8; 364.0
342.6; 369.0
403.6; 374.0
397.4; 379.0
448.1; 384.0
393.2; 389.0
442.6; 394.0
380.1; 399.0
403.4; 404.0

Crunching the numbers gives 1.5 ch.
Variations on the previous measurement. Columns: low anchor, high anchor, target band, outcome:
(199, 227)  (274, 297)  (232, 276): 0.3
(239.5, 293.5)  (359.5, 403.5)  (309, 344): 1.2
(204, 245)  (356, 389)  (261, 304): 0.4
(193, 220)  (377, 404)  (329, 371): 1.6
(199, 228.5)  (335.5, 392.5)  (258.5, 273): 0.3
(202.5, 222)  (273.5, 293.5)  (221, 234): 0.4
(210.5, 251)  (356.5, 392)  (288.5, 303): 0.4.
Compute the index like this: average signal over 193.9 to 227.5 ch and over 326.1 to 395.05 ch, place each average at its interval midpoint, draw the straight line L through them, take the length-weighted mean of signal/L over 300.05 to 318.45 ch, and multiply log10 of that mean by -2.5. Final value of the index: 0.04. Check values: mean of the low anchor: 394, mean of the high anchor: 400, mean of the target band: 384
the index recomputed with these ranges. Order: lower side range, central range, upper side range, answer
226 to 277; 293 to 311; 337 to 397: 0.01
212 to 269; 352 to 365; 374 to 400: 0.02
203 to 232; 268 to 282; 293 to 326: -0.03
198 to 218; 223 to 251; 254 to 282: 0.03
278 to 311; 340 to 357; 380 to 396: 0.01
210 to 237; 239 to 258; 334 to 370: -0.01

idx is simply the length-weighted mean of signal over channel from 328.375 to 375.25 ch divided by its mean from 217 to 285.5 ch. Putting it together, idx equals 1.0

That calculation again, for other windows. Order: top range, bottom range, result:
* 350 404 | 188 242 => 1.03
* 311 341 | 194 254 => 0.97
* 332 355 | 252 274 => 1.01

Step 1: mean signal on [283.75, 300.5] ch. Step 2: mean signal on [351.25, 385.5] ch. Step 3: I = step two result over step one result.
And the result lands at 1.04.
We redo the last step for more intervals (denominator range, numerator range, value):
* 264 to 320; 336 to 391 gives 1.03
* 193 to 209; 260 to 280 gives 1.02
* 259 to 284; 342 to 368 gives 1.01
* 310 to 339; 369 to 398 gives 1.08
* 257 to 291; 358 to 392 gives 1.01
